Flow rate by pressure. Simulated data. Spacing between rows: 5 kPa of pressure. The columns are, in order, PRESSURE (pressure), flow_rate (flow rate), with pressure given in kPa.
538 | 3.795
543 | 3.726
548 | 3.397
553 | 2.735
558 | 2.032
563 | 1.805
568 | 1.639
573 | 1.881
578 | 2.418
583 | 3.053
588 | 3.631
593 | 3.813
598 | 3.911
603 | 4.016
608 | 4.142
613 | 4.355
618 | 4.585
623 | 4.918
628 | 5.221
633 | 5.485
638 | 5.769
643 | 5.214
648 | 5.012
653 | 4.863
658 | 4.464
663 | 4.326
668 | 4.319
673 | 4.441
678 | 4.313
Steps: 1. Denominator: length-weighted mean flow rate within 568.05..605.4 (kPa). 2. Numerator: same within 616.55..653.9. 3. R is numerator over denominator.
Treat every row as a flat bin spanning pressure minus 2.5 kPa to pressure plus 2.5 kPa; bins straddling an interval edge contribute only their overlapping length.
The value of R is 1.6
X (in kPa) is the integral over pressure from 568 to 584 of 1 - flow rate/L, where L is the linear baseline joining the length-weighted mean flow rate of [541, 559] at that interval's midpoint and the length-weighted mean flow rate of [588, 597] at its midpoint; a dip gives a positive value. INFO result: 5.6 kPa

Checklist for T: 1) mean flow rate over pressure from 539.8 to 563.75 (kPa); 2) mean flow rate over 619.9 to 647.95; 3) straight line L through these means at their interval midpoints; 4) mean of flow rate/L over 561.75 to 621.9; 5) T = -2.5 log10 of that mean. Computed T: 0.23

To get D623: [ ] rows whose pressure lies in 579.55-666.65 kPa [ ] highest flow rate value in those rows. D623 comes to 5.769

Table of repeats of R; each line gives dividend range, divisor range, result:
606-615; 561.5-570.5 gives 2.48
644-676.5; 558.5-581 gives 2.33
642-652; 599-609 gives 1.25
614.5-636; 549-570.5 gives 2.35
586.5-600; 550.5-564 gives 1.70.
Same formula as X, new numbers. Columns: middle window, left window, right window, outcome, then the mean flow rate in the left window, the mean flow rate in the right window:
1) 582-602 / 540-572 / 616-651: 0.51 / 2.54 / 5.18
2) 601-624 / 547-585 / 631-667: -3.38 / 2.32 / 4.98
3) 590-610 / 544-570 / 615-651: 0.02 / 2.42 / 5.16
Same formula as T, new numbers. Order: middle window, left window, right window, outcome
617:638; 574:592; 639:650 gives -0.13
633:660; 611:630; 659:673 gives -0.13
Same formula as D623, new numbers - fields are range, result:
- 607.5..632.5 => 5.221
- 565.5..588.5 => 3.631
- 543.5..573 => 3.397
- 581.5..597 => 3.813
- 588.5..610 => 4.142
